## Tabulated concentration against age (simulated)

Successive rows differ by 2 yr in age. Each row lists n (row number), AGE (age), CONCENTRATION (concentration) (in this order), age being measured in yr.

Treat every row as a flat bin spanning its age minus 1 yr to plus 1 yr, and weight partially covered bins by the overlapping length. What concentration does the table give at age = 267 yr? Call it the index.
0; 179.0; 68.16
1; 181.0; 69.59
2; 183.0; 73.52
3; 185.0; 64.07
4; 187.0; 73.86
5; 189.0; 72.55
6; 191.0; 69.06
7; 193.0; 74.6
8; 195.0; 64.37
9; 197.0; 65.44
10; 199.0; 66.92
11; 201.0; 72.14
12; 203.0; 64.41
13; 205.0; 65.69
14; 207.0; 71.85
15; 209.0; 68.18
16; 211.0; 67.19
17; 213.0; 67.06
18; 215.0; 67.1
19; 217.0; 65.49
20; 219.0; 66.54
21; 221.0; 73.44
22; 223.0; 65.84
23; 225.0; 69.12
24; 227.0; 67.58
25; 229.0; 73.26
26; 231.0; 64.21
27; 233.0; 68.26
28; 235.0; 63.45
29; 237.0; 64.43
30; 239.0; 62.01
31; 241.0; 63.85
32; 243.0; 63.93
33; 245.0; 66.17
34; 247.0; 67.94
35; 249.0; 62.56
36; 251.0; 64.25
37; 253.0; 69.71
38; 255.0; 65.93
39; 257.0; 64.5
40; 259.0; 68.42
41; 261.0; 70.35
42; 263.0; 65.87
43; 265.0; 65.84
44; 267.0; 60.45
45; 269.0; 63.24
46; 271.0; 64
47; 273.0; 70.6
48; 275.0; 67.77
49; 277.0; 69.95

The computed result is 60.45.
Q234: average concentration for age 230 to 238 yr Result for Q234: 65.1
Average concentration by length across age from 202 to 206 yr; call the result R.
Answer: 65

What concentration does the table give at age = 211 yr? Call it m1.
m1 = 67.19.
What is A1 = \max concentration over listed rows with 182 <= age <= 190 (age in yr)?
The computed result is 73.86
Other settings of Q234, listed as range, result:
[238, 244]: 63.3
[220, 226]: 69.5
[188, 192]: 70.8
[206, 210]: 70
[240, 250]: 64.9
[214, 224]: 67.7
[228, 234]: 68.6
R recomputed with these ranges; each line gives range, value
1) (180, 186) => 69.1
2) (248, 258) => 65.4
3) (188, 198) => 69.2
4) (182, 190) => 71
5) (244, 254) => 66.1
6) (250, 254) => 67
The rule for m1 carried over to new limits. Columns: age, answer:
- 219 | 66.54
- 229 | 73.26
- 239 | 62.01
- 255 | 65.93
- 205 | 65.69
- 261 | 70.35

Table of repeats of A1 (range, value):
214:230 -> 73.44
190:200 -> 74.6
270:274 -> 70.6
